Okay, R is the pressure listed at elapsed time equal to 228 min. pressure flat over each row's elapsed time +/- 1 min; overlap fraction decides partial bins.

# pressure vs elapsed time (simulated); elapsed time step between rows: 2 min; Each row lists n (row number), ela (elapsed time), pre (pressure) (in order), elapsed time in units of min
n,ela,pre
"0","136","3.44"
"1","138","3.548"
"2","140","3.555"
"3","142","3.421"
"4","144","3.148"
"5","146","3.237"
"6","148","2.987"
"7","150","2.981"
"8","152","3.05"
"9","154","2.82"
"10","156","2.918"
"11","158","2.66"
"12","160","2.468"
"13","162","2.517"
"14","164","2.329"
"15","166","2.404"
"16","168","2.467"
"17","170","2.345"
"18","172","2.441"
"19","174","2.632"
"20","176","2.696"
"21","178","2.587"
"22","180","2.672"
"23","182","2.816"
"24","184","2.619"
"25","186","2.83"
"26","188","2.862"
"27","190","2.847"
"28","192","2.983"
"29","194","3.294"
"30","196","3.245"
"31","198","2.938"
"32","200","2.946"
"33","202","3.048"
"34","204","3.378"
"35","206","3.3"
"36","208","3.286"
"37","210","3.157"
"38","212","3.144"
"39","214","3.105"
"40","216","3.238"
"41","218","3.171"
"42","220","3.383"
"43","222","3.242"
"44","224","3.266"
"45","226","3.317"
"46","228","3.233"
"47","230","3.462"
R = 3.233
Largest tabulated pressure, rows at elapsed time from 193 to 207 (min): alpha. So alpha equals 3.378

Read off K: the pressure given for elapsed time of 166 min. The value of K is 2.404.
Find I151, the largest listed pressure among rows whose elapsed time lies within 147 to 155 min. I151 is 3.05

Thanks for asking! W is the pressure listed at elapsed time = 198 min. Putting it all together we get 2.938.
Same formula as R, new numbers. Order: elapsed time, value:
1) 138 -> 3.548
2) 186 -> 2.83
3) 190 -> 2.847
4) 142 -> 3.421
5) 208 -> 3.286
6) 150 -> 2.981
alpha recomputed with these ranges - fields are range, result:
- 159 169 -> 2.517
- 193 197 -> 3.294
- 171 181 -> 2.696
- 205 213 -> 3.3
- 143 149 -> 3.237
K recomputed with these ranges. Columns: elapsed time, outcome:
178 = 2.587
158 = 2.66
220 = 3.383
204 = 3.378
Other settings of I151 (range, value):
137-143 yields 3.555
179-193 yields 2.983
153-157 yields 2.918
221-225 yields 3.266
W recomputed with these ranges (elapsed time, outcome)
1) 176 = 2.696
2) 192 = 2.983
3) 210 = 3.157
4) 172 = 2.441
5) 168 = 2.467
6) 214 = 3.105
